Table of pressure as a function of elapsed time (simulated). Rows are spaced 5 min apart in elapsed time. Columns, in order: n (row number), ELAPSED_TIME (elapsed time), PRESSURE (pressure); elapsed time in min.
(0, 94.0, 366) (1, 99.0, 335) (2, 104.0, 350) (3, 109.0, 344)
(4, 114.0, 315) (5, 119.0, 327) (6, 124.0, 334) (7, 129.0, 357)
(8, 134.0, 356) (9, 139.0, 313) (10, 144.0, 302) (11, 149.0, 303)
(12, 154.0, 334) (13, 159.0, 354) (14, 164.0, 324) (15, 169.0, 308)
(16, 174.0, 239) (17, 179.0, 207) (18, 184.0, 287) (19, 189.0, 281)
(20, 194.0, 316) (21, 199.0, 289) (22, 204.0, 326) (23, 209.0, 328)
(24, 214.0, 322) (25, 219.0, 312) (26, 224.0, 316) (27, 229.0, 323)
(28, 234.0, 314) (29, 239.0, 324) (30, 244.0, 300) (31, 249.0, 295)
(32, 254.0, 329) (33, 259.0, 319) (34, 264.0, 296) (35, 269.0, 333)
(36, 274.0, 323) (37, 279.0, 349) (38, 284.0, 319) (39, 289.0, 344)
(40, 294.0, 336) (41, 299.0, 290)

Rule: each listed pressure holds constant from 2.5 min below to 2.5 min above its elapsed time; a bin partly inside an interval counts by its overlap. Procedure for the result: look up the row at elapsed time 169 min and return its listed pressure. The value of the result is 308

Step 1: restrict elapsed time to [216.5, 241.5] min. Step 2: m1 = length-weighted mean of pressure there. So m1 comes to 318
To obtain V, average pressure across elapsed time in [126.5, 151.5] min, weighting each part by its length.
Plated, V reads 326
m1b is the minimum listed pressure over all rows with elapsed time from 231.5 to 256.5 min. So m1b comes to 295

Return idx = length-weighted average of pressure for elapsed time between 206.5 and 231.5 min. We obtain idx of 320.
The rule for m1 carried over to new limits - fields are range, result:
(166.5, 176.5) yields 274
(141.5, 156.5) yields 313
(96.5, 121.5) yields 334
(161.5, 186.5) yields 273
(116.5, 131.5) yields 339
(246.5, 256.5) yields 312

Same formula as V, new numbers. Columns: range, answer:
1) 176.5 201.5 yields 276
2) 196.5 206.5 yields 308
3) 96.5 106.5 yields 342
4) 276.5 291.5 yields 337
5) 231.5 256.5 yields 312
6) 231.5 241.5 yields 319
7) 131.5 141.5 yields 334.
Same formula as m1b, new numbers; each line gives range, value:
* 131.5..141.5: 313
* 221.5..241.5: 314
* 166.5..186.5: 207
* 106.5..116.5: 315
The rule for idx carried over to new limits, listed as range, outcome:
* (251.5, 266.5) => 315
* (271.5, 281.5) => 336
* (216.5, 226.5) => 314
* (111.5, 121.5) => 321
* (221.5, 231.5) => 320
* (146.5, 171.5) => 325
